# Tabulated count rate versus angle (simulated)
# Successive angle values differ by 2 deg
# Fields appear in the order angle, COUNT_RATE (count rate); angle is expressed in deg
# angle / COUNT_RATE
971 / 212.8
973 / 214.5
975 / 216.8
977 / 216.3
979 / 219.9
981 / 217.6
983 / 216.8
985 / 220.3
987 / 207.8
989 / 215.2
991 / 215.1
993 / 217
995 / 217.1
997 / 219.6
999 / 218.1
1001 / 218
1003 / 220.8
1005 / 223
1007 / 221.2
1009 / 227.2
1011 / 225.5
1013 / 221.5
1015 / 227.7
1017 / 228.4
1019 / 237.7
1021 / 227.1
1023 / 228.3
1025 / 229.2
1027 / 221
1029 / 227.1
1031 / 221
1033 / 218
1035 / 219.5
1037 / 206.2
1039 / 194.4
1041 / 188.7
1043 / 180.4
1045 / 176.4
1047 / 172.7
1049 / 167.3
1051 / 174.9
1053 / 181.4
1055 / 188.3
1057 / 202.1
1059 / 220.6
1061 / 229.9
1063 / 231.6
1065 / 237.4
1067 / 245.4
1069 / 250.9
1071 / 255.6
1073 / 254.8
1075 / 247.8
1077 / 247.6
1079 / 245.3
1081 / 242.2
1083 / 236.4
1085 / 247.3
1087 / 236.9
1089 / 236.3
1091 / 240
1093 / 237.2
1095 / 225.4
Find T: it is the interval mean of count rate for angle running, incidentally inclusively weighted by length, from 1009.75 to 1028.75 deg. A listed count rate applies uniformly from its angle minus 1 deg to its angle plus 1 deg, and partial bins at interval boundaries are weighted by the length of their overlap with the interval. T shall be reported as 227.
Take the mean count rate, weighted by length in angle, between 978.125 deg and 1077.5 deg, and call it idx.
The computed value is 217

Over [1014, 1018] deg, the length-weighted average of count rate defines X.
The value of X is 228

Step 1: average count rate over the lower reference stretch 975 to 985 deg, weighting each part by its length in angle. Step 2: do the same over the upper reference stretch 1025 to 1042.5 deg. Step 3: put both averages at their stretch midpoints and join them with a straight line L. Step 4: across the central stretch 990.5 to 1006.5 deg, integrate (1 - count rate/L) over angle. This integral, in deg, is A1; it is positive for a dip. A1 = -0.22 deg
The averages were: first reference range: 218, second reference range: 212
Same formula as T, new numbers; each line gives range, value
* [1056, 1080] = 239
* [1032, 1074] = 209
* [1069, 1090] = 245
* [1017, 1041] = 220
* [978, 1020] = 221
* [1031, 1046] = 199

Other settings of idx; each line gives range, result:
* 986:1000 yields 216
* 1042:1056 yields 177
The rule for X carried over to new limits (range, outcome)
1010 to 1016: 225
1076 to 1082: 245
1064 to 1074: 249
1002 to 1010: 223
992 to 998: 218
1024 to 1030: 226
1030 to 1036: 220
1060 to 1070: 239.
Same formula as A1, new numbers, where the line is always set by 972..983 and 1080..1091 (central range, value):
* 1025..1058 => 4.7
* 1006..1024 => -0.2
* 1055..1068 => 0.6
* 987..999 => 0.2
